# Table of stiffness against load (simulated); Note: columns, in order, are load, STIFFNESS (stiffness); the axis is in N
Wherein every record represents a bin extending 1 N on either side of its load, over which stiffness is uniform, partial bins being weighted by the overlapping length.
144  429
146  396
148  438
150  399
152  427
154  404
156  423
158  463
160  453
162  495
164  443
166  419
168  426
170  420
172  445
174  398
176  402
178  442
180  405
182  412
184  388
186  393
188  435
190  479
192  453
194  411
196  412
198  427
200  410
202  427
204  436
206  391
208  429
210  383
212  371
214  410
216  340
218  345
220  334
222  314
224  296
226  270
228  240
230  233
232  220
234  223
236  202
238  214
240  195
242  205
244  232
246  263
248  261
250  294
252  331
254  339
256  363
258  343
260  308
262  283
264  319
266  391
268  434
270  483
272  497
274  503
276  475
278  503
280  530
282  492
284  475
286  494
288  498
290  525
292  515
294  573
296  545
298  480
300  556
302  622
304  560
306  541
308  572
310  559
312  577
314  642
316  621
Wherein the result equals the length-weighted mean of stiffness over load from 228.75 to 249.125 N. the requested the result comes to 225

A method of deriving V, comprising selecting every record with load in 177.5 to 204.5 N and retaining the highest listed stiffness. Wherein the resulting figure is 479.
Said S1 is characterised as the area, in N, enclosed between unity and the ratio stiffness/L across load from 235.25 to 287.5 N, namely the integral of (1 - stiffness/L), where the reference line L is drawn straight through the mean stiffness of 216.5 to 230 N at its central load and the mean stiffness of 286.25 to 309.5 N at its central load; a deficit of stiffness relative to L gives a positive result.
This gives 8.1 N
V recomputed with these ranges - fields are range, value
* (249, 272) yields 497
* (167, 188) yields 445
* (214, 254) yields 410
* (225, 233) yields 270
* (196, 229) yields 436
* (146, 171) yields 495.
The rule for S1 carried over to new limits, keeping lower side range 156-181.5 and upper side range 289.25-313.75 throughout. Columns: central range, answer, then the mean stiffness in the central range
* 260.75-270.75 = 2.78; 378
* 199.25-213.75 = 1.89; 407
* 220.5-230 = 4.06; 278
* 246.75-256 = 3.60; 311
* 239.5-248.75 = 4.98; 232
